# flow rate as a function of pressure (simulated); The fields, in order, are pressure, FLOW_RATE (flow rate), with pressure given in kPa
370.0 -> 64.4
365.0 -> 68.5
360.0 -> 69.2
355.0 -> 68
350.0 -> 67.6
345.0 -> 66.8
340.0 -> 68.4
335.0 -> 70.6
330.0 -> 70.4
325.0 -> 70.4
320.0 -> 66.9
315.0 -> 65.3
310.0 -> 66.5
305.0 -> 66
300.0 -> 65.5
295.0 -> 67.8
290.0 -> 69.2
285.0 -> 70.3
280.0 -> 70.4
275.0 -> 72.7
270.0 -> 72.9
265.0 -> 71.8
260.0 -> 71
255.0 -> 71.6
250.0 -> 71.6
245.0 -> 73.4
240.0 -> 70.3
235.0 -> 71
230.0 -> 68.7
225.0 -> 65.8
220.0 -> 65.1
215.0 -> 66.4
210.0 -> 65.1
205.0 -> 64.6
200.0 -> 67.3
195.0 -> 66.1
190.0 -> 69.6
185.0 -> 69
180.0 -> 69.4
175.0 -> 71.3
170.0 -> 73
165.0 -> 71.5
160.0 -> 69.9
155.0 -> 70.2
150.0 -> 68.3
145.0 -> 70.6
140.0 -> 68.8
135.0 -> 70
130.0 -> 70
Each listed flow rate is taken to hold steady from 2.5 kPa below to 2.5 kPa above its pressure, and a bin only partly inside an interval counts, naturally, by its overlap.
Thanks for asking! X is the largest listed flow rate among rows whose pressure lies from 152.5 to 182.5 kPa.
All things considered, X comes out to 73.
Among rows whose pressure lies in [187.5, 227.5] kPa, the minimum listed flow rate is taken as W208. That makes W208 64.6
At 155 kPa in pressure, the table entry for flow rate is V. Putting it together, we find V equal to 70.2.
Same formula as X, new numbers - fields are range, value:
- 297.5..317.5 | 66.5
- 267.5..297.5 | 72.9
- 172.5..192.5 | 71.3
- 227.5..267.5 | 73.4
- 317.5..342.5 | 70.6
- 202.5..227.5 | 66.4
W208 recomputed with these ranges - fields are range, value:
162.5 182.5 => 69.4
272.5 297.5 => 67.8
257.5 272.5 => 71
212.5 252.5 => 65.1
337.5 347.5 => 66.8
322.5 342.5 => 68.4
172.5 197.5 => 66.1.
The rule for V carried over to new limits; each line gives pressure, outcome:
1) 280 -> 70.4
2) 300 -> 65.5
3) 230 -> 68.7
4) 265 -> 71.8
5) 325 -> 70.4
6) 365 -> 68.5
